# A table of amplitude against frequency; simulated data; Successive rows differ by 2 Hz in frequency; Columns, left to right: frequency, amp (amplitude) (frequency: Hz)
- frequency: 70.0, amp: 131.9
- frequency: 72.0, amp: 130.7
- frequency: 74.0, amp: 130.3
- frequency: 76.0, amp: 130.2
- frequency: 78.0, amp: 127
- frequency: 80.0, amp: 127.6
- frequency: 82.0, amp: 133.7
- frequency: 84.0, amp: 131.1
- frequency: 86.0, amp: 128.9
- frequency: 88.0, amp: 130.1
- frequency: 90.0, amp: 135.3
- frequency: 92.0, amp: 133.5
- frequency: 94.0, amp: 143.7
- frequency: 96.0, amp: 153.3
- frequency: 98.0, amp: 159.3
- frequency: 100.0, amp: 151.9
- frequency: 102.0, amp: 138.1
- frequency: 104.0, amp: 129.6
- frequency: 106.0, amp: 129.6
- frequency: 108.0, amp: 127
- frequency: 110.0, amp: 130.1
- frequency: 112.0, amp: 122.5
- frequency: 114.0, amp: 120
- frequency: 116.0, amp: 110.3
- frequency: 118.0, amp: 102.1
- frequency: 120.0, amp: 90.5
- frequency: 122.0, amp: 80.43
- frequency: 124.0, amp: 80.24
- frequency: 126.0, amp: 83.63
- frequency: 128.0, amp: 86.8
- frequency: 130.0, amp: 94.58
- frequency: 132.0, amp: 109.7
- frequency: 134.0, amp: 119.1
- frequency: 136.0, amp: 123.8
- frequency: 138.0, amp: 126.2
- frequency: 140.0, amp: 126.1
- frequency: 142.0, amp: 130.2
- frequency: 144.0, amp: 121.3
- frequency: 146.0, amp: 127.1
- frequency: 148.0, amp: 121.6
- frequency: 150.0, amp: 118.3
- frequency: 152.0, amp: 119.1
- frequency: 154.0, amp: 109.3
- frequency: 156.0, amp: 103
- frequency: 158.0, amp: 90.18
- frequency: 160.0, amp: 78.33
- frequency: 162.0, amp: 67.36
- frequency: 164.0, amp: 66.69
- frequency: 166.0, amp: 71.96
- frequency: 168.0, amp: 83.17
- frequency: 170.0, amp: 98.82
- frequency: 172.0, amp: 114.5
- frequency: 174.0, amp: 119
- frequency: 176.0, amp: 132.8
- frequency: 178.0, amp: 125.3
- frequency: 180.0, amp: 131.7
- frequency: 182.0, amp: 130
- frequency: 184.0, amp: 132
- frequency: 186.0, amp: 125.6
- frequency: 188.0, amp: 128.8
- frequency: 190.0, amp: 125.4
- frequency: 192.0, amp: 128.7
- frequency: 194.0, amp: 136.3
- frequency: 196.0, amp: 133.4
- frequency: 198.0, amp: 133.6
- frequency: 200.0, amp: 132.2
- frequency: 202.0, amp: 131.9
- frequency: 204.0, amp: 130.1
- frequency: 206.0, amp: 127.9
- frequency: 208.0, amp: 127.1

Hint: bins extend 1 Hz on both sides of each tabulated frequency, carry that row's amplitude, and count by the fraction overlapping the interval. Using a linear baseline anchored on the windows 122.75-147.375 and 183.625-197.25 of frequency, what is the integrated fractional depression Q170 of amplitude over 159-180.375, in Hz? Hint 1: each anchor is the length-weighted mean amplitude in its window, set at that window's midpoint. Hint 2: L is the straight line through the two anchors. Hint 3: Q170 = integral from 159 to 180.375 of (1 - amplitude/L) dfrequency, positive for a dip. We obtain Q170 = 4.36 Hz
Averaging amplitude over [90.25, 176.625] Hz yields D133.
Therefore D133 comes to 113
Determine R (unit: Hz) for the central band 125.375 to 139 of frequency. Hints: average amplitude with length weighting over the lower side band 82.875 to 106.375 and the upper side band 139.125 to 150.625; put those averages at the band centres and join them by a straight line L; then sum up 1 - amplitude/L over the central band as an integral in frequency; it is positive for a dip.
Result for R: 2.2 Hz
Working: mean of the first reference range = 139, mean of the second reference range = 124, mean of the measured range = 107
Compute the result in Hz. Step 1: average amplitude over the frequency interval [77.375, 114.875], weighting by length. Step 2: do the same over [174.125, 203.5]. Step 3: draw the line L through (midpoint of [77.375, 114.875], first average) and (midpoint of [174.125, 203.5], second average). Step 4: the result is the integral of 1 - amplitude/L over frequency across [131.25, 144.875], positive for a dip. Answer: 1.0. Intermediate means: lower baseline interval 134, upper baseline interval 130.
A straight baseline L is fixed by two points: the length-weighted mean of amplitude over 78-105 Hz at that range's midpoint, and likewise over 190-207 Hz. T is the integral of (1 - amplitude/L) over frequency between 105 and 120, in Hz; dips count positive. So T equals 2.0 Hz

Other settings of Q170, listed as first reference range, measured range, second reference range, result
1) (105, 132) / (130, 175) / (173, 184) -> 4.2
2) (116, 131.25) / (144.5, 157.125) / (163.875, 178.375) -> -2.5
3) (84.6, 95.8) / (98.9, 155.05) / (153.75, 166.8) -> -4.7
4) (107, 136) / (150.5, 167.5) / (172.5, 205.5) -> 4.2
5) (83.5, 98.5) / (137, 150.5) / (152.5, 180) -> -1.7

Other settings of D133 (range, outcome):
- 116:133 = 92.1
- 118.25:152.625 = 109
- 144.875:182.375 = 105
